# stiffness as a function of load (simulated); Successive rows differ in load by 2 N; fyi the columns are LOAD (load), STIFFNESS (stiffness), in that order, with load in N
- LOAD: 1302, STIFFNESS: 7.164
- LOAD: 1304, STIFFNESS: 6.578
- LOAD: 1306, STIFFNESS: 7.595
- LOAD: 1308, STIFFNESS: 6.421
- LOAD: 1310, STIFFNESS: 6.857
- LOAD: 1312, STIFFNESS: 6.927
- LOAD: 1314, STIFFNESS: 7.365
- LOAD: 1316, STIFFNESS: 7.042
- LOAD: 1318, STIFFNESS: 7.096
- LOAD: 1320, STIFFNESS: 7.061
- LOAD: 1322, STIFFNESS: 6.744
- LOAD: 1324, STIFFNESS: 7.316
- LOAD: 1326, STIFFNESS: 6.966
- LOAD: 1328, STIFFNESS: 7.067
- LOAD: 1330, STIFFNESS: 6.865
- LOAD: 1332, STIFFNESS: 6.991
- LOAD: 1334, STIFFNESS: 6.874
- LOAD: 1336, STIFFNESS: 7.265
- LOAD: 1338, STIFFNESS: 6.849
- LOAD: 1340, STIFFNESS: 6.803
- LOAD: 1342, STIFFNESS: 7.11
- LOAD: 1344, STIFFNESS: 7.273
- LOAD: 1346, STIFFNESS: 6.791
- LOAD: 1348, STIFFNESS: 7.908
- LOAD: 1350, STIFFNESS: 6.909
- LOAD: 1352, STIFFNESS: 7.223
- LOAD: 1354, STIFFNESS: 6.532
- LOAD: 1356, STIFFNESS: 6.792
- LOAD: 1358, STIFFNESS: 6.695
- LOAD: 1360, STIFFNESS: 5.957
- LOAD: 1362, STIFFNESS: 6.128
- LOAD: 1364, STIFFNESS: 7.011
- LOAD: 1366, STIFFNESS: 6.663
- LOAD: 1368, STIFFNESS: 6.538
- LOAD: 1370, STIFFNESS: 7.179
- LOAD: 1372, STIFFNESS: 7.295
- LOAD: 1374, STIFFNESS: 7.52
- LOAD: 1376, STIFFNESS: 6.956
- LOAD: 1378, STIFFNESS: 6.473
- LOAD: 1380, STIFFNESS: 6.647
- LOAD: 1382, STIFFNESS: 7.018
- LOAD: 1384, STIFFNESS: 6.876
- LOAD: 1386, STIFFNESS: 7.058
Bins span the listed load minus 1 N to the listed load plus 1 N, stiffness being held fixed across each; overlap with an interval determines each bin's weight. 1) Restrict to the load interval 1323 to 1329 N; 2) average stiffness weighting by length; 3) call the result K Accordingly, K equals 7.12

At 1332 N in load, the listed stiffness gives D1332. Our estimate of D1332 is 6.991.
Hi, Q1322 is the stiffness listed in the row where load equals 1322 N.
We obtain 6.744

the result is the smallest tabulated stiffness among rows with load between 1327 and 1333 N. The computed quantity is 6.865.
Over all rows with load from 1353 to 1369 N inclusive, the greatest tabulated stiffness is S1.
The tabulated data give 7.011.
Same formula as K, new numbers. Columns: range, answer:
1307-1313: 6.73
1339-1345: 7.06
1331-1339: 6.99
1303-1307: 7.09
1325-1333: 6.97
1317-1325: 7.05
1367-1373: 7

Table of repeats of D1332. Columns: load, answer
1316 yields 7.042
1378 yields 6.473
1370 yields 7.179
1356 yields 6.792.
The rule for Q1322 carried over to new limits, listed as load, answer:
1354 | 6.532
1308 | 6.421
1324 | 7.316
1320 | 7.061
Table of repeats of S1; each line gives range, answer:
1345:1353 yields 7.908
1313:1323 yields 7.365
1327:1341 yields 7.265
